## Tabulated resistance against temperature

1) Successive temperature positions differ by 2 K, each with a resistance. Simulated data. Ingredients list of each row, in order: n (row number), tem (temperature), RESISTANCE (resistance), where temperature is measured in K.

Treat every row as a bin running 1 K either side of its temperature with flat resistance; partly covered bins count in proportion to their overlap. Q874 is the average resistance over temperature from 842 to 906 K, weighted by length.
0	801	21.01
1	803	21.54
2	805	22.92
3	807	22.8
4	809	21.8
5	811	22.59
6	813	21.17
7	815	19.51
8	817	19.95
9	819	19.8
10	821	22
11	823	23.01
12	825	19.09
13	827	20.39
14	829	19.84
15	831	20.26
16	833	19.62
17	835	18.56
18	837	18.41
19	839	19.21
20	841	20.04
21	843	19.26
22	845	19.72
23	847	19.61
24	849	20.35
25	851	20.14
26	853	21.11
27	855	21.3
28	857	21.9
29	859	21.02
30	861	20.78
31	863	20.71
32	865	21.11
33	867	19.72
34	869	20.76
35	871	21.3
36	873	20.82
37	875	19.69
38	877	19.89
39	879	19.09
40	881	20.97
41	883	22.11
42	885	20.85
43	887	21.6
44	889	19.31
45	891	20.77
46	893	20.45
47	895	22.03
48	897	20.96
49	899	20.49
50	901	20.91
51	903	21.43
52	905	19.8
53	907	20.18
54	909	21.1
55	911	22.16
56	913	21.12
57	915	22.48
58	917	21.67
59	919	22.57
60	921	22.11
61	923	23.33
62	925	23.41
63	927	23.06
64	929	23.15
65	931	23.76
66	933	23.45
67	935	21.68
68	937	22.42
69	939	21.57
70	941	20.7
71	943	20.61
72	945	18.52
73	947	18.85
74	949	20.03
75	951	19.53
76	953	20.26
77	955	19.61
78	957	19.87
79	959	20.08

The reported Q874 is 20.6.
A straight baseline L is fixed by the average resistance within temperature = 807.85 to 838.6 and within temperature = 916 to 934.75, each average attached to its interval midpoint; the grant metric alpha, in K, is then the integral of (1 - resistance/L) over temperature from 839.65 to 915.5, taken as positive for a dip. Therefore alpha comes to 3.6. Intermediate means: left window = 20.4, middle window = 20.7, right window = 22.9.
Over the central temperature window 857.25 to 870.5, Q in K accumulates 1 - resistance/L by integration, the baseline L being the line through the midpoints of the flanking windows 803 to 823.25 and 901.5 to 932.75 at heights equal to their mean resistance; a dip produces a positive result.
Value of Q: 0.6 K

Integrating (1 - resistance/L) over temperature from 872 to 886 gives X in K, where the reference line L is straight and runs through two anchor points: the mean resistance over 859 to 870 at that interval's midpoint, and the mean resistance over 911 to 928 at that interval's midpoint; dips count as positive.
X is 0.4 K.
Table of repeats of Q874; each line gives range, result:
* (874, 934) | 21.5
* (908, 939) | 22.5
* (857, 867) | 20.9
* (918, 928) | 22.9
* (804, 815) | 22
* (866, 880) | 20.2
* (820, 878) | 20.3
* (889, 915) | 20.9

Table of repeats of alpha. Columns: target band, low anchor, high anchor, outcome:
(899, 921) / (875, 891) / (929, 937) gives 0.5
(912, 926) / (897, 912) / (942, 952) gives -1.4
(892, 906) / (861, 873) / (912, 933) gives 0.6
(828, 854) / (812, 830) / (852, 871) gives 1.3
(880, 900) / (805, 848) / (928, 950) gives 0.0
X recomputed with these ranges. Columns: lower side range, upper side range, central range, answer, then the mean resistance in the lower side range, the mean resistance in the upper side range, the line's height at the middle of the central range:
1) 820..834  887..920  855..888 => 0.2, 20.6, 21.1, 20.9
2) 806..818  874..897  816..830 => 0.4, 21.3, 20.6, 21.2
